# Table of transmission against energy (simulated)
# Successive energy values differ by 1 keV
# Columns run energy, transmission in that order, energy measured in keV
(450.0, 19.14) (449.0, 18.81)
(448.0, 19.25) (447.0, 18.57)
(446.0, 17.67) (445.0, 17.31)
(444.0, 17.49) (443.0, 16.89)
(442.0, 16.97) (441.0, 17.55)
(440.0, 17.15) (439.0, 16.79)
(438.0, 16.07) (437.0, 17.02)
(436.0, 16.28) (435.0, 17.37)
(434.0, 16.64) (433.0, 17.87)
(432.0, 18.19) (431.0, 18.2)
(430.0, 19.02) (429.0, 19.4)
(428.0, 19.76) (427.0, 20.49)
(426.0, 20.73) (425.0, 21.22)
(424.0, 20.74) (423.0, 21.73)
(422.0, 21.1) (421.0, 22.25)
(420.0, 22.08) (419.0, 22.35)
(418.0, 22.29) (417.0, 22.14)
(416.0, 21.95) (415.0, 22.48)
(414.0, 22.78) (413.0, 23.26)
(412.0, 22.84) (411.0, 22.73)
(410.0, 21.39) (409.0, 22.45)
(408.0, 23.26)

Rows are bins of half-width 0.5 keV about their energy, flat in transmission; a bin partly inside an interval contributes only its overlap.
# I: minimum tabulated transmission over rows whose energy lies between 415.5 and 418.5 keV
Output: 21.95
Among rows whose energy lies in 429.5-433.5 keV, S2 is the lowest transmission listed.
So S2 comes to 17.87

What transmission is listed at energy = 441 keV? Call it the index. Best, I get 17.55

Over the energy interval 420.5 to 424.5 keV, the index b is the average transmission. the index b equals 21.5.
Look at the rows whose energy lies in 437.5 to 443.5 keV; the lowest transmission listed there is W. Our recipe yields 16.07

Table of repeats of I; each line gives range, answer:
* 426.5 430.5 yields 19.02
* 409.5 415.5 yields 21.39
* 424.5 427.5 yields 20.49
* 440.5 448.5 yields 16.89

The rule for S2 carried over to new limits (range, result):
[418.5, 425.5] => 20.74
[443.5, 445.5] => 17.31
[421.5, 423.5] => 21.1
